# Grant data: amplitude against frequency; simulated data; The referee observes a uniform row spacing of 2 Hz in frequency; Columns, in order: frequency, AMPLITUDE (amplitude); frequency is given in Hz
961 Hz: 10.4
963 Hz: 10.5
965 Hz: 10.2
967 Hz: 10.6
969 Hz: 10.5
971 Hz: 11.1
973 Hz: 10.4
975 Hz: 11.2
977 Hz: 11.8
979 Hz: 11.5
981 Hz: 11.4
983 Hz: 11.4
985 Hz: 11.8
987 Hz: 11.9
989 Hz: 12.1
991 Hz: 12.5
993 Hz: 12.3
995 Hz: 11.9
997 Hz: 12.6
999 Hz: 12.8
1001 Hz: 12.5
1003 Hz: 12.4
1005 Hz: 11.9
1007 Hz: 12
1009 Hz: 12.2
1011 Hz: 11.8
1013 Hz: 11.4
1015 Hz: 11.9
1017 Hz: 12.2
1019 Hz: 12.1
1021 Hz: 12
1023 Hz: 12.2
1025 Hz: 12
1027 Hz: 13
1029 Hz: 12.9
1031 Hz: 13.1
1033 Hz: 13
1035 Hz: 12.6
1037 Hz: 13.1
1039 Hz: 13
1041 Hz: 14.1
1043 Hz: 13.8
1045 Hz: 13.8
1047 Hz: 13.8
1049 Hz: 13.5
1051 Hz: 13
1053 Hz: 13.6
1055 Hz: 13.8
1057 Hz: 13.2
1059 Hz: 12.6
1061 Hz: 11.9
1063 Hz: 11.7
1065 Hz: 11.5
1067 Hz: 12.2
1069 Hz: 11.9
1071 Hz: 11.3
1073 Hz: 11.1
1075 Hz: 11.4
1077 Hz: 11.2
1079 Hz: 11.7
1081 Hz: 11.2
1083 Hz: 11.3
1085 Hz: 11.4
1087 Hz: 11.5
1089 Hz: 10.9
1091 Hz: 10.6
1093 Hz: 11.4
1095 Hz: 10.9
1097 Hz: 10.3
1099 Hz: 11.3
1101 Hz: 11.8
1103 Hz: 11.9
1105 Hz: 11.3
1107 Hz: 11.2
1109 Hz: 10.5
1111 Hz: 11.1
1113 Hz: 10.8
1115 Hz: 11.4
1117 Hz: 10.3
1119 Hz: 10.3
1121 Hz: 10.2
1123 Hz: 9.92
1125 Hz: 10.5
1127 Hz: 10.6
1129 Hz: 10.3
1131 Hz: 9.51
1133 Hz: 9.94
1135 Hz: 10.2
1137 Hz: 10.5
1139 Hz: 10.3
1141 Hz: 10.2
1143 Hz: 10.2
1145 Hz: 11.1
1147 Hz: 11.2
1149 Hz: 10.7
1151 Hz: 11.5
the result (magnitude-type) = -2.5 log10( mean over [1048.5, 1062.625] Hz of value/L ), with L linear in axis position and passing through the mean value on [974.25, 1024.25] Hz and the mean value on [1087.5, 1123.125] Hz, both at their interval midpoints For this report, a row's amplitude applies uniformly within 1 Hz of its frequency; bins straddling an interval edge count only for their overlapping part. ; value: -0.14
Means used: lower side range 12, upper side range 10.9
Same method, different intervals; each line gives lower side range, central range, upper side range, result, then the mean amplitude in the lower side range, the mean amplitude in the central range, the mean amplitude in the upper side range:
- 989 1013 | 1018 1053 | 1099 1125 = -0.11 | 12.2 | 13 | 10.9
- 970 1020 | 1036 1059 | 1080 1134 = -0.18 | 11.9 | 13.5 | 10.8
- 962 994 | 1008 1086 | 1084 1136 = -0.13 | 11.3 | 12.4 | 10.8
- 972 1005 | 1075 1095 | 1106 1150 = -0.03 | 11.9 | 11.2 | 10.5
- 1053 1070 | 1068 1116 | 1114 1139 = 0.02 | 12.4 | 11.2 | 10.3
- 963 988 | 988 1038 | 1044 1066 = -0.03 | 11.1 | 12.3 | 12.9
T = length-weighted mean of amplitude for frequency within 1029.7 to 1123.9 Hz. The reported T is 11.9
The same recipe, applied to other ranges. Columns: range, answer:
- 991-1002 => 12.4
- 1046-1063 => 13.1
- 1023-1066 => 13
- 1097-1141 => 10.6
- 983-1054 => 12.6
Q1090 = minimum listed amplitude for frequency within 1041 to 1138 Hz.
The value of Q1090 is 9.51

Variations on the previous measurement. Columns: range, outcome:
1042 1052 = 13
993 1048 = 11.4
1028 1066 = 11.5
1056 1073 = 11.1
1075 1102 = 10.3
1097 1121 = 10.2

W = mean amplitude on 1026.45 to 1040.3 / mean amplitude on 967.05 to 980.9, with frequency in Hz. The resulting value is 1.17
